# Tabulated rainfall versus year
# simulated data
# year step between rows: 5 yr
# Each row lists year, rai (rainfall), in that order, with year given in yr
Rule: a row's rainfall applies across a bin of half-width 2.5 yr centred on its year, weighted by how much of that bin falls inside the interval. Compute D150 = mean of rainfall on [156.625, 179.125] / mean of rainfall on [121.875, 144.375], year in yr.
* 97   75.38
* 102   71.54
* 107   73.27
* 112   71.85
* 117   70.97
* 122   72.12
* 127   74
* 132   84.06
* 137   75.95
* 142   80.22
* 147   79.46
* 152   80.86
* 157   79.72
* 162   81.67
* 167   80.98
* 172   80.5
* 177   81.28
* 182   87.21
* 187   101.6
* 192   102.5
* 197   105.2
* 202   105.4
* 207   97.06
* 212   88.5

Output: 1.0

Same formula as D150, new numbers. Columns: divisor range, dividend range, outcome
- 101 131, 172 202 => 1.30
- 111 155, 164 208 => 1.21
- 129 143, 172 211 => 1.20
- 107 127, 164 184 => 1.14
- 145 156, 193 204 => 1.31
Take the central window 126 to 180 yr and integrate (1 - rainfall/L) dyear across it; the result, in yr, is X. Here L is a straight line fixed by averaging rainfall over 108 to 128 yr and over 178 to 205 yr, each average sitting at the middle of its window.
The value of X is 3.0 yr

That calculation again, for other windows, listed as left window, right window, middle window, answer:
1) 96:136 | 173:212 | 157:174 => 1.42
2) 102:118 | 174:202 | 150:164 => 0.95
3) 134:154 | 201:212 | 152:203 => -0.17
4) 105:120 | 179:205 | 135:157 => 1.19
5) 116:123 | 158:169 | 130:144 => -0.86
